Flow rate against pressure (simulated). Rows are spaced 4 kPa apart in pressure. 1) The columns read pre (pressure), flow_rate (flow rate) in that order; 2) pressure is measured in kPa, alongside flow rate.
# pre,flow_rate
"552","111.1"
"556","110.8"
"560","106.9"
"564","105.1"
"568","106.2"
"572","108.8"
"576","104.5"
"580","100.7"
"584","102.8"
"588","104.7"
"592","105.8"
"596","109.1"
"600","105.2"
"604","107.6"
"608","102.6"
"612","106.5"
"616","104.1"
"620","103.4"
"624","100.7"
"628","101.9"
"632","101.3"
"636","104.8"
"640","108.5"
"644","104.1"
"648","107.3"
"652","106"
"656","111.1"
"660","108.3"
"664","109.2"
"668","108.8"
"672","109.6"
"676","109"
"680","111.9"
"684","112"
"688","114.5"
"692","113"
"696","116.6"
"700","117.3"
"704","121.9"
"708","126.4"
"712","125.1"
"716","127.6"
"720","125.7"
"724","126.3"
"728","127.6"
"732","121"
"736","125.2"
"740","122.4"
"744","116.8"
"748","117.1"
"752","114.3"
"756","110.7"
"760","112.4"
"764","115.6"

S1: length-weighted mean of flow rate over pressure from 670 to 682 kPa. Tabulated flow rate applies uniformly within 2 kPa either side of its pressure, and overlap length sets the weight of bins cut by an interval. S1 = 110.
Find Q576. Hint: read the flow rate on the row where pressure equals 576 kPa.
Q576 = 104.5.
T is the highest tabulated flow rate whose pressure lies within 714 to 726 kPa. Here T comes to 127.6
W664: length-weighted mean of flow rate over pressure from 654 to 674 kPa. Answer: 109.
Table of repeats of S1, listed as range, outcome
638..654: 106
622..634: 101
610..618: 105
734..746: 121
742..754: 116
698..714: 123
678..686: 112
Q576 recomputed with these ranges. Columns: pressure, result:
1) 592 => 105.8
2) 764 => 115.6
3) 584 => 102.8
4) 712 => 125.1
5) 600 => 105.2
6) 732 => 121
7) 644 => 104.1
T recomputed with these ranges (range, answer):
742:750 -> 117.1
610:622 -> 106.5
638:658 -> 111.1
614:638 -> 104.8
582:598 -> 109.1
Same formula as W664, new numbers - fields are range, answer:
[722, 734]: 125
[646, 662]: 108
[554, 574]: 108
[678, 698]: 114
